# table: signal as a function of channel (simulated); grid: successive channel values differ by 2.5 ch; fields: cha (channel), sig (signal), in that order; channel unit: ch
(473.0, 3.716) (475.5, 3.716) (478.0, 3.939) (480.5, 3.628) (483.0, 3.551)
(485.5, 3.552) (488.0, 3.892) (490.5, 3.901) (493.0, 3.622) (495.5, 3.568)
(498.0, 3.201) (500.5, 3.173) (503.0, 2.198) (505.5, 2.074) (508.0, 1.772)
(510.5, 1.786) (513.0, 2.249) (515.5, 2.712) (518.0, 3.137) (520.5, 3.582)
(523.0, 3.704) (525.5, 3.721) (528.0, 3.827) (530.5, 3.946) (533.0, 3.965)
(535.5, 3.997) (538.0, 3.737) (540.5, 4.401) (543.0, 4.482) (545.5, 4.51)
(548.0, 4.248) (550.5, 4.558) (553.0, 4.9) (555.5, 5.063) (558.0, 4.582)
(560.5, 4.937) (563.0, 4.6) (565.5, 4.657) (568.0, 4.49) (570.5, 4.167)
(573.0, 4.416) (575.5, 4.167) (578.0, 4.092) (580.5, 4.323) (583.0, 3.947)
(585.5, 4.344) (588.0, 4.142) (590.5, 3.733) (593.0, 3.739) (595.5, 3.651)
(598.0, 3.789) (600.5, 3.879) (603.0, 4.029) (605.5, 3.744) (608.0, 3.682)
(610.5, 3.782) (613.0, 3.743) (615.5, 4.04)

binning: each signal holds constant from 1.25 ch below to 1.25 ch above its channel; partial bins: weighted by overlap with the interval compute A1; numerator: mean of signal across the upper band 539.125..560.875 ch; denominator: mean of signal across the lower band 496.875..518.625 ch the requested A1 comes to 1.88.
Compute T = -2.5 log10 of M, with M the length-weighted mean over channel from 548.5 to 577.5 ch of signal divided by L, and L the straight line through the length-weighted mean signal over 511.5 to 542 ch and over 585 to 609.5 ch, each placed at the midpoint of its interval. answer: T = -0.22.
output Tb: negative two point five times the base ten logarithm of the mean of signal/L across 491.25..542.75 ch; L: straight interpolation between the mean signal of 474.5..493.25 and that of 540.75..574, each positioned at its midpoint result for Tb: 0.26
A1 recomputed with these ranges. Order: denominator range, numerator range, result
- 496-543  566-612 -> 1.25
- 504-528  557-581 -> 1.59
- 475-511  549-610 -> 1.33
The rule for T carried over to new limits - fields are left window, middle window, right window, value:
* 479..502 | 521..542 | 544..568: 0.09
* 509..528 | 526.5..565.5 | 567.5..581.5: -0.20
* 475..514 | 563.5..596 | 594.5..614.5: -0.15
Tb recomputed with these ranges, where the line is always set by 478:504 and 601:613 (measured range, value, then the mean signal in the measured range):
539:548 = -0.22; 4.41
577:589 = -0.12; 4.17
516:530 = 0.00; 3.57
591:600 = 0.01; 3.74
